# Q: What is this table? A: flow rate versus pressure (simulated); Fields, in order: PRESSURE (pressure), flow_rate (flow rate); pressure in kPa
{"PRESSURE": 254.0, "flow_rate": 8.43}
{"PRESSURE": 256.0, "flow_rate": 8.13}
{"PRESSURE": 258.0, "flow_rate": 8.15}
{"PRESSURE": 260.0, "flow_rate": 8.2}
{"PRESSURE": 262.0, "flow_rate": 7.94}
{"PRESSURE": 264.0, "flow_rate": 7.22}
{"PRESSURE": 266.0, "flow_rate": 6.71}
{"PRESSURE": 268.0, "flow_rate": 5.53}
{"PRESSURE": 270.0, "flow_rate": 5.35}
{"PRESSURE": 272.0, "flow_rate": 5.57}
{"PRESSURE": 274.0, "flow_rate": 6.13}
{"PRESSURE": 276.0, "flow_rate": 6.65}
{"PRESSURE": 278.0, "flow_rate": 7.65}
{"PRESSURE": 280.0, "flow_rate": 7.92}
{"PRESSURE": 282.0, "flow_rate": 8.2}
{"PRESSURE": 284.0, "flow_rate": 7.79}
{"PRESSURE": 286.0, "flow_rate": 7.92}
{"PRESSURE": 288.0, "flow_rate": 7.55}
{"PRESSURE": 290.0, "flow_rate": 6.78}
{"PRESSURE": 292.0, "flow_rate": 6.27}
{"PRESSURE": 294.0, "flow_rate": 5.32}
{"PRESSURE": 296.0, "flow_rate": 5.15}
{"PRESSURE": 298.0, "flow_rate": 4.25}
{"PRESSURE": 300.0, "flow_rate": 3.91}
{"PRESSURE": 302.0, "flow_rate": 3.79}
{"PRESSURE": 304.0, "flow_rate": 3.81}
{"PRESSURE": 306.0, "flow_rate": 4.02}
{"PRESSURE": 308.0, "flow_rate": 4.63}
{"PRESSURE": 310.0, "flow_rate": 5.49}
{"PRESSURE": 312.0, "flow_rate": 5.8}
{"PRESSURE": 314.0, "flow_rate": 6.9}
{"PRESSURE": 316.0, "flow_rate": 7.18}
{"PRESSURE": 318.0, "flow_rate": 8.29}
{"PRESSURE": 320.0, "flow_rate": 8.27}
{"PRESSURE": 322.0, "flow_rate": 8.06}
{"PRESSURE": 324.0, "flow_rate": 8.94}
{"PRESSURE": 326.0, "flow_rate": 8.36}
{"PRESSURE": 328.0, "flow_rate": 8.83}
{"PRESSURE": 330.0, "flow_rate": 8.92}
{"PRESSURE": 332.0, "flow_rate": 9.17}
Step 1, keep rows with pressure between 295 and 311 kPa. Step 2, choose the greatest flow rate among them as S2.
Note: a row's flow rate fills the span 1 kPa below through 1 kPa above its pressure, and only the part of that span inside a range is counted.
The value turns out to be 5.49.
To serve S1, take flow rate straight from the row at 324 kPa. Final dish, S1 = 8.94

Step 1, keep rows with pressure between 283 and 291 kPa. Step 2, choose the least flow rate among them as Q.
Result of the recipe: 6.78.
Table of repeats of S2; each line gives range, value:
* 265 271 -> 6.71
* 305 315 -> 6.9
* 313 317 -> 7.18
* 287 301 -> 7.55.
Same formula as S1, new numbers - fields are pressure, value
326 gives 8.36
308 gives 4.63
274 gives 6.13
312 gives 5.8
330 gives 8.92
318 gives 8.29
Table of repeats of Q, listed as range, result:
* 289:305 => 3.79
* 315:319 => 7.18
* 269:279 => 5.35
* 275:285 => 6.65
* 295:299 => 4.25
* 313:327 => 6.9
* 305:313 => 4.02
